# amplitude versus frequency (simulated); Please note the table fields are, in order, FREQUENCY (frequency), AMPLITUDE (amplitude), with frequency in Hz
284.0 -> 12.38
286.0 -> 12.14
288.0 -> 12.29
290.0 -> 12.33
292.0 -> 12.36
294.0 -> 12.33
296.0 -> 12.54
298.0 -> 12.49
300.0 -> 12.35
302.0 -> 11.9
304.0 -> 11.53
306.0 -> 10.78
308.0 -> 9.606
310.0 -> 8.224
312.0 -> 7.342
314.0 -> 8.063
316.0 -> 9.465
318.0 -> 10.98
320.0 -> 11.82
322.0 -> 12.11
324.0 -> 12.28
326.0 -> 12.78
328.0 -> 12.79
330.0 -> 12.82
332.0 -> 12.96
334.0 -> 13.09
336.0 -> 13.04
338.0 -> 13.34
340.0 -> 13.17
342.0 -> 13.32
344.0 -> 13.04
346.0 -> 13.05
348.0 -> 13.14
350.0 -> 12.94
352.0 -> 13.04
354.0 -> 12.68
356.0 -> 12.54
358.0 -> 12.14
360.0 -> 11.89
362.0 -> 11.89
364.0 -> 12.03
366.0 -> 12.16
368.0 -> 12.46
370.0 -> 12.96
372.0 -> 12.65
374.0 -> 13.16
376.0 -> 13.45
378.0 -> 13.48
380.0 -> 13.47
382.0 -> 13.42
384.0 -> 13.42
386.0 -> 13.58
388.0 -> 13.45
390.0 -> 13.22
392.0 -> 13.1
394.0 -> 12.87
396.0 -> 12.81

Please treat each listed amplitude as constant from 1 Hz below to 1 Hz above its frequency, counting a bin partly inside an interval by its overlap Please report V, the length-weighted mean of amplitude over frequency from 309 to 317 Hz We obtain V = 8.27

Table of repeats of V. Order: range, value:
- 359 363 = 11.9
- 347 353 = 13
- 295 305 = 12.2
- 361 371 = 12.3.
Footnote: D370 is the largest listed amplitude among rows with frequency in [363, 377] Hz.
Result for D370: 13.45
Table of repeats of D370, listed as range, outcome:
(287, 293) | 12.36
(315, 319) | 10.98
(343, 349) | 13.14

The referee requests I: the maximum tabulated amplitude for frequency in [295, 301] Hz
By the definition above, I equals 12.54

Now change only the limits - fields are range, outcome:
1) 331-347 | 13.34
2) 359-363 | 11.89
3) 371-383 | 13.48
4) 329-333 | 12.96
